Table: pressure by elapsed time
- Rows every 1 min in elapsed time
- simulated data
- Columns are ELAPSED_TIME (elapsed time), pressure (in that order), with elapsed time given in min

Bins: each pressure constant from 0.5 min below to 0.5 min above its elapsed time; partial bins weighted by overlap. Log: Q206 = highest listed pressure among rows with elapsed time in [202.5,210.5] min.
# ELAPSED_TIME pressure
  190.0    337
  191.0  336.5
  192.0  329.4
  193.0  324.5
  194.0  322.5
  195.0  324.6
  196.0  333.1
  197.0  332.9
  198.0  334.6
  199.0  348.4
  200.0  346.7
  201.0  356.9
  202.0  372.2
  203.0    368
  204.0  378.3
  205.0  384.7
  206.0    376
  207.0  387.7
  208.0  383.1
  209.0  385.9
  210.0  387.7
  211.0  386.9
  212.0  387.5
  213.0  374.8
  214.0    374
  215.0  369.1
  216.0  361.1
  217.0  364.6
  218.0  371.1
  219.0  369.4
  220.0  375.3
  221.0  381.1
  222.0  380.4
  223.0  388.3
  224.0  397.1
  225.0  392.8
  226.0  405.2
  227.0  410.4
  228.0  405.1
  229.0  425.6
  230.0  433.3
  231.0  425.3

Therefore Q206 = 387.7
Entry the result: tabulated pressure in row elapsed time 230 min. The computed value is 433.3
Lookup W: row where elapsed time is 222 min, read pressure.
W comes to 380.4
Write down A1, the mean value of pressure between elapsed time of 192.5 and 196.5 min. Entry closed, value 326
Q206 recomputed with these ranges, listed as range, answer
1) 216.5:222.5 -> 381.1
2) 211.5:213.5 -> 387.5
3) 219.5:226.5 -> 405.2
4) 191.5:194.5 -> 329.4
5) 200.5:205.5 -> 384.7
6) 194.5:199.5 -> 348.4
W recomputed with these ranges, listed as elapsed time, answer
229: 425.6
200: 346.7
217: 364.6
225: 392.8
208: 383.1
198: 334.6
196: 333.1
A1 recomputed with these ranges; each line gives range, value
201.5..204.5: 373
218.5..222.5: 377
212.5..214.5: 374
